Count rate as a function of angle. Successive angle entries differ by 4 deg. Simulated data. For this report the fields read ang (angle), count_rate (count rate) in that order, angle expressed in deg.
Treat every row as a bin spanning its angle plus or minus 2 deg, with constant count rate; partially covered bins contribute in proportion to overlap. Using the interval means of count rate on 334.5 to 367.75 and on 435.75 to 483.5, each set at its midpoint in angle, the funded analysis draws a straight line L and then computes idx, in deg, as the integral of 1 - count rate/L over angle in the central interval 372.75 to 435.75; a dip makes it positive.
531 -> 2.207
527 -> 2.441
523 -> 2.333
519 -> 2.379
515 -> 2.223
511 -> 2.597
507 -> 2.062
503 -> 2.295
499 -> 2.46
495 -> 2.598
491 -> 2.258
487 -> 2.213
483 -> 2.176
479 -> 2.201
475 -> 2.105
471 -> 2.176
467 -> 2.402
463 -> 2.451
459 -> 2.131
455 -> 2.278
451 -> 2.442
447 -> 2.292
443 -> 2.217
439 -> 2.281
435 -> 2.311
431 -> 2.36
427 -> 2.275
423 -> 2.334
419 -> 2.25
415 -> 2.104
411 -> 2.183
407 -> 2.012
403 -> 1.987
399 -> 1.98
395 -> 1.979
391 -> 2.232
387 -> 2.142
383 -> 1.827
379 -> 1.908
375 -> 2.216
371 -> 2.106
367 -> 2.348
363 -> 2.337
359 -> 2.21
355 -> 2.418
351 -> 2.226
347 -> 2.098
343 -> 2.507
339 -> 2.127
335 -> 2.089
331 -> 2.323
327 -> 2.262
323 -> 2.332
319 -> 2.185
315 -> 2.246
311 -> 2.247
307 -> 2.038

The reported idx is 3.9 deg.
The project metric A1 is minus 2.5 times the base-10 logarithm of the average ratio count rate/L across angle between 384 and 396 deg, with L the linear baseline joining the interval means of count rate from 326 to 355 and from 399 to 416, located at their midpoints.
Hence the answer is 0.00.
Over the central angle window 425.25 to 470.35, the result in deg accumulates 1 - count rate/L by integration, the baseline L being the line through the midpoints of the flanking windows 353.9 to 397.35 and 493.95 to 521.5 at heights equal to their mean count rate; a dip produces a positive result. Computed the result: -0.83 deg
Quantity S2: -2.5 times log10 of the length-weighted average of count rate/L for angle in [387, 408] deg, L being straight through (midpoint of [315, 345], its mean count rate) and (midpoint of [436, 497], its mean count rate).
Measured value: 0.11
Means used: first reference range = 2.26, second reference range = 2.28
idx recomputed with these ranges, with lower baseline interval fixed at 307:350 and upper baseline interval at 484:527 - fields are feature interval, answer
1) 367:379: 0.58 deg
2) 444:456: -0.13 deg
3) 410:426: 0.45 deg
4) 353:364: -0.34 deg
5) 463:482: 0.65 deg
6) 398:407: 1.14 deg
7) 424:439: -0.10 deg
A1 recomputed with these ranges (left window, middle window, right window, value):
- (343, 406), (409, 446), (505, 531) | -0.02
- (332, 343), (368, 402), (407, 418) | 0.05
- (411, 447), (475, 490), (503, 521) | 0.05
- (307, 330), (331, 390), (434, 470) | 0.03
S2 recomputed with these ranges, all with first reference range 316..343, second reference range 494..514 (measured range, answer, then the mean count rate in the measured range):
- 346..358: 0.00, 2.26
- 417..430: 0.01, 2.29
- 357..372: 0.01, 2.26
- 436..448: 0.03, 2.26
